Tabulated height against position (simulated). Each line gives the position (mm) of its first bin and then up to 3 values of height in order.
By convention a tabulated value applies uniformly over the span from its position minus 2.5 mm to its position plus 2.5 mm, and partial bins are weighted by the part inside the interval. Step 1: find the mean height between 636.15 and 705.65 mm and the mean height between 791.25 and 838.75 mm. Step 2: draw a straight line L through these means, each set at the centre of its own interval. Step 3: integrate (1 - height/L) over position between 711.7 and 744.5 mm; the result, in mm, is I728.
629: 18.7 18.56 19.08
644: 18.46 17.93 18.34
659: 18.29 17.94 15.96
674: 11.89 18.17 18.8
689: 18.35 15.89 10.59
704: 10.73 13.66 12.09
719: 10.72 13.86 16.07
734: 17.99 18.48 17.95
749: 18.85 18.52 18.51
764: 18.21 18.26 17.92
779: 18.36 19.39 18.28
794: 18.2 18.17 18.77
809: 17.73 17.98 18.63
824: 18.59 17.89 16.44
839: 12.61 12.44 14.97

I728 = 3.6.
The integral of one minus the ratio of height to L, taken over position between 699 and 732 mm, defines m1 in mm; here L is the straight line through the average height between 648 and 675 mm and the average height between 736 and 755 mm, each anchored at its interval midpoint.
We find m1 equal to 9.5 mm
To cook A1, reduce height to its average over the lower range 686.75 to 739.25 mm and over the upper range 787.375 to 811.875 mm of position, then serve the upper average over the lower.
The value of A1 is 1.28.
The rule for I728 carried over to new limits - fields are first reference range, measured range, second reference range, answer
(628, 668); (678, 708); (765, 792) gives 5.15 mm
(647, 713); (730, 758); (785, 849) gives -3.13 mm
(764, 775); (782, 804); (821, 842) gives -1.34 mm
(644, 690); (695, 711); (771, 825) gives 5.10 mm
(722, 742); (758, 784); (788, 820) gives -1.21 mm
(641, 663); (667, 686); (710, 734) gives 0.54 mm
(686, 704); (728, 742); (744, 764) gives -0.40 mm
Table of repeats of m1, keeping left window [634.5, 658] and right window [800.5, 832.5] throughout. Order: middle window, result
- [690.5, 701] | 2.6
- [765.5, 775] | 0.1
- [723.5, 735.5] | 1.4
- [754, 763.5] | -0.1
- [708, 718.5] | 3.4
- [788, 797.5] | 0.0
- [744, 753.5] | -0.1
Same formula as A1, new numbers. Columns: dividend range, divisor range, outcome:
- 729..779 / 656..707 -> 1.16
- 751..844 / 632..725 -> 1.13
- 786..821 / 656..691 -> 1.07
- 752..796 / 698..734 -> 1.42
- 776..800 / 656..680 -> 1.13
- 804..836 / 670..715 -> 1.23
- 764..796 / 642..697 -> 1.07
